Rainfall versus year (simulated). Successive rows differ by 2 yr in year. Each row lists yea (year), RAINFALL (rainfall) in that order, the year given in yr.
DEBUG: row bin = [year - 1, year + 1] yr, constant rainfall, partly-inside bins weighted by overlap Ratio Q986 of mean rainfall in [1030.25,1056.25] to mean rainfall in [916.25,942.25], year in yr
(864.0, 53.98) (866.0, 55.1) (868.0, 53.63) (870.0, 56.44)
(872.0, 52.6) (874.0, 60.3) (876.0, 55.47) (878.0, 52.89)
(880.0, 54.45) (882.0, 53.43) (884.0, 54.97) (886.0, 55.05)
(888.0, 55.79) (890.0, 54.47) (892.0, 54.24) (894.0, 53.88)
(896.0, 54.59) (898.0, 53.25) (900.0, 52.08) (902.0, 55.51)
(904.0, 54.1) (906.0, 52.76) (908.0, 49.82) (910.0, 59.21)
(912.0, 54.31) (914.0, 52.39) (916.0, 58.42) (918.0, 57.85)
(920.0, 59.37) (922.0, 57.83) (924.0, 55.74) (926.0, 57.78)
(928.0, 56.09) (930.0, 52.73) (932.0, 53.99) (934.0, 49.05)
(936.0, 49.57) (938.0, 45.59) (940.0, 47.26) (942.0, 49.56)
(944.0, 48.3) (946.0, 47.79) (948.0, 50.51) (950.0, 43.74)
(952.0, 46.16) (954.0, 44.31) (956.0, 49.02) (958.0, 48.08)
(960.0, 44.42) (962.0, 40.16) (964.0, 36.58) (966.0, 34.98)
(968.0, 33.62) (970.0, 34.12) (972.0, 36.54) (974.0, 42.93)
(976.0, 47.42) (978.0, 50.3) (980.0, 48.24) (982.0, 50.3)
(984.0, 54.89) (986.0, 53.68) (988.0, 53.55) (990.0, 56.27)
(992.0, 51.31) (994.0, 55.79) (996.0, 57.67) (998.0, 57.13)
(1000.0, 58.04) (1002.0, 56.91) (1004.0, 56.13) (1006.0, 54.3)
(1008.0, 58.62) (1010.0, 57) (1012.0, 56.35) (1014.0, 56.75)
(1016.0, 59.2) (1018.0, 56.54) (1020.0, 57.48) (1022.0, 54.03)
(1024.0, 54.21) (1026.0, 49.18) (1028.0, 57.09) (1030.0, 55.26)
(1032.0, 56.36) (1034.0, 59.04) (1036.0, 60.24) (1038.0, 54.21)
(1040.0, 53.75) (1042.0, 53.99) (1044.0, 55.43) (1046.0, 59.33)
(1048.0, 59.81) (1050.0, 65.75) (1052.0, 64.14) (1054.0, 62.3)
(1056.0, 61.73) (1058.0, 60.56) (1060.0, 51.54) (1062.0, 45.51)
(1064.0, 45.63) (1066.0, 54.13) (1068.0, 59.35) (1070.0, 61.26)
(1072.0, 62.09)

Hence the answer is 1.10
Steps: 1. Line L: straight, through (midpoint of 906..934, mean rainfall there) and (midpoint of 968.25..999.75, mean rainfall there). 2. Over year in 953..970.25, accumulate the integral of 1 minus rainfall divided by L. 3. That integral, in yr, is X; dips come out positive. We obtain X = 3.6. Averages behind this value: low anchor 55.5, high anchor 49.8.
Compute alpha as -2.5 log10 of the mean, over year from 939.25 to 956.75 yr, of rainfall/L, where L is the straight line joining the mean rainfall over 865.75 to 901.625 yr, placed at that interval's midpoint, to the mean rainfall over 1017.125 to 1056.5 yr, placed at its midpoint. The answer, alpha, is 0.18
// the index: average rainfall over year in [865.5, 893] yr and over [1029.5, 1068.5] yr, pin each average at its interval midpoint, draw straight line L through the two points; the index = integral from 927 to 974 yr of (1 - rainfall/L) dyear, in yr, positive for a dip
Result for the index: 8.8 yr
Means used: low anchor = 54.9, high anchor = 56.9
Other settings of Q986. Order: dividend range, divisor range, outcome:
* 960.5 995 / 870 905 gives 0.84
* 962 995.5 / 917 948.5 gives 0.88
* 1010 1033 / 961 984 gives 1.33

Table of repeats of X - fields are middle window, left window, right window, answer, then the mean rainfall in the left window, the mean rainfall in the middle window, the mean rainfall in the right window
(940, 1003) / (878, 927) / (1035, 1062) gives 9.7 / 55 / 47.8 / 58.2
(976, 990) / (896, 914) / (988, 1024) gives 1.0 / 53.8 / 51.8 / 56.3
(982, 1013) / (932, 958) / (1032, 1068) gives -1.9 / 47.8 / 55.7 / 56.9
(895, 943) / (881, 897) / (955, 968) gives -4.5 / 54.6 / 53.7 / 41.5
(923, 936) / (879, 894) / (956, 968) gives -2.0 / 54.6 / 53.9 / 40.9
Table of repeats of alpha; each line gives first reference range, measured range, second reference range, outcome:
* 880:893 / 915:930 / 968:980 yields -0.16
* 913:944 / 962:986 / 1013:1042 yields 0.26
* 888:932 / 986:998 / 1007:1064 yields 0.02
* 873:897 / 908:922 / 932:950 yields -0.10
